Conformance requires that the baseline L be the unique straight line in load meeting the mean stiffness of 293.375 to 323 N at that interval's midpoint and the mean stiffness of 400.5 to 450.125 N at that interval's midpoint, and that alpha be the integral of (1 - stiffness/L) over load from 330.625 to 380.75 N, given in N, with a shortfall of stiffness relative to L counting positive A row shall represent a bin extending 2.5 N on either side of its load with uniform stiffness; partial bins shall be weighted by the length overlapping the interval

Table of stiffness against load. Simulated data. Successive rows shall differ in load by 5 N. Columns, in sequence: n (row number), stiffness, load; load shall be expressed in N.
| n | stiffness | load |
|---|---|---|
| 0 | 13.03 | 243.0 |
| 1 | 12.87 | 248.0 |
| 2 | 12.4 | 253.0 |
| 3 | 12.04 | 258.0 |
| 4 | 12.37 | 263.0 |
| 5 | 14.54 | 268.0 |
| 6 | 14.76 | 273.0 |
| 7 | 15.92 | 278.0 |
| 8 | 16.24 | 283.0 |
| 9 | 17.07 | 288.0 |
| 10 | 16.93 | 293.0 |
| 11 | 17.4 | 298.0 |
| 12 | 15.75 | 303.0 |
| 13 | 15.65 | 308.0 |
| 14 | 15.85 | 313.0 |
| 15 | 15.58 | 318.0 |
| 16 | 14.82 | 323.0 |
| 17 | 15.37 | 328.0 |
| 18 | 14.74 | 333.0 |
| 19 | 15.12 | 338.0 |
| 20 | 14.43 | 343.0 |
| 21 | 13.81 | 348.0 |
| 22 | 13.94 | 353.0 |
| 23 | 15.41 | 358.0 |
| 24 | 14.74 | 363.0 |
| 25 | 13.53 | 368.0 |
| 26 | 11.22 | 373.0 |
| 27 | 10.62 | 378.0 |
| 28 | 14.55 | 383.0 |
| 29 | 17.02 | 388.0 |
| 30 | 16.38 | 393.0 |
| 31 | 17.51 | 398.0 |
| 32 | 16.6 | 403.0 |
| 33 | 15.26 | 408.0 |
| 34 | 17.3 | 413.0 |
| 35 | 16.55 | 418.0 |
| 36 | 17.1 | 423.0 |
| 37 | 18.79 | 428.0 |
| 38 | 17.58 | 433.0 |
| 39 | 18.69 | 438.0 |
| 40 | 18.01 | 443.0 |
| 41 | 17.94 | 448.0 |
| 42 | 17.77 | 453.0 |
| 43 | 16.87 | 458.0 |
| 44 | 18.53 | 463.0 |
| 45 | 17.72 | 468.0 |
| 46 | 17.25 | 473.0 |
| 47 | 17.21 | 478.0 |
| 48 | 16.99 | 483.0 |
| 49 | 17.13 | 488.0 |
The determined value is 8.5 N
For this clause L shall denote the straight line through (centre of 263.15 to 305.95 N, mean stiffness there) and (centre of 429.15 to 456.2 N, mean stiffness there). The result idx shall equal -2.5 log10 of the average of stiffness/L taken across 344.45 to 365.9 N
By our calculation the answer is 0.16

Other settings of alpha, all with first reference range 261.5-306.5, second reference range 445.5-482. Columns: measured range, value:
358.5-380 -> 4.9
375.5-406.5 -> 2.6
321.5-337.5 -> 1.2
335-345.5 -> 1.0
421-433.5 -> -0.5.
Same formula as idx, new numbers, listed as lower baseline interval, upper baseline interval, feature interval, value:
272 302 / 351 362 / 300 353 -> 0.03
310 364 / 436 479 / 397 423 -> 0.00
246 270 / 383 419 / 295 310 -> -0.17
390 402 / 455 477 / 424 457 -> -0.04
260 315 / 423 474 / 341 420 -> 0.14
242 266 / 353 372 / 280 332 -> -0.20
